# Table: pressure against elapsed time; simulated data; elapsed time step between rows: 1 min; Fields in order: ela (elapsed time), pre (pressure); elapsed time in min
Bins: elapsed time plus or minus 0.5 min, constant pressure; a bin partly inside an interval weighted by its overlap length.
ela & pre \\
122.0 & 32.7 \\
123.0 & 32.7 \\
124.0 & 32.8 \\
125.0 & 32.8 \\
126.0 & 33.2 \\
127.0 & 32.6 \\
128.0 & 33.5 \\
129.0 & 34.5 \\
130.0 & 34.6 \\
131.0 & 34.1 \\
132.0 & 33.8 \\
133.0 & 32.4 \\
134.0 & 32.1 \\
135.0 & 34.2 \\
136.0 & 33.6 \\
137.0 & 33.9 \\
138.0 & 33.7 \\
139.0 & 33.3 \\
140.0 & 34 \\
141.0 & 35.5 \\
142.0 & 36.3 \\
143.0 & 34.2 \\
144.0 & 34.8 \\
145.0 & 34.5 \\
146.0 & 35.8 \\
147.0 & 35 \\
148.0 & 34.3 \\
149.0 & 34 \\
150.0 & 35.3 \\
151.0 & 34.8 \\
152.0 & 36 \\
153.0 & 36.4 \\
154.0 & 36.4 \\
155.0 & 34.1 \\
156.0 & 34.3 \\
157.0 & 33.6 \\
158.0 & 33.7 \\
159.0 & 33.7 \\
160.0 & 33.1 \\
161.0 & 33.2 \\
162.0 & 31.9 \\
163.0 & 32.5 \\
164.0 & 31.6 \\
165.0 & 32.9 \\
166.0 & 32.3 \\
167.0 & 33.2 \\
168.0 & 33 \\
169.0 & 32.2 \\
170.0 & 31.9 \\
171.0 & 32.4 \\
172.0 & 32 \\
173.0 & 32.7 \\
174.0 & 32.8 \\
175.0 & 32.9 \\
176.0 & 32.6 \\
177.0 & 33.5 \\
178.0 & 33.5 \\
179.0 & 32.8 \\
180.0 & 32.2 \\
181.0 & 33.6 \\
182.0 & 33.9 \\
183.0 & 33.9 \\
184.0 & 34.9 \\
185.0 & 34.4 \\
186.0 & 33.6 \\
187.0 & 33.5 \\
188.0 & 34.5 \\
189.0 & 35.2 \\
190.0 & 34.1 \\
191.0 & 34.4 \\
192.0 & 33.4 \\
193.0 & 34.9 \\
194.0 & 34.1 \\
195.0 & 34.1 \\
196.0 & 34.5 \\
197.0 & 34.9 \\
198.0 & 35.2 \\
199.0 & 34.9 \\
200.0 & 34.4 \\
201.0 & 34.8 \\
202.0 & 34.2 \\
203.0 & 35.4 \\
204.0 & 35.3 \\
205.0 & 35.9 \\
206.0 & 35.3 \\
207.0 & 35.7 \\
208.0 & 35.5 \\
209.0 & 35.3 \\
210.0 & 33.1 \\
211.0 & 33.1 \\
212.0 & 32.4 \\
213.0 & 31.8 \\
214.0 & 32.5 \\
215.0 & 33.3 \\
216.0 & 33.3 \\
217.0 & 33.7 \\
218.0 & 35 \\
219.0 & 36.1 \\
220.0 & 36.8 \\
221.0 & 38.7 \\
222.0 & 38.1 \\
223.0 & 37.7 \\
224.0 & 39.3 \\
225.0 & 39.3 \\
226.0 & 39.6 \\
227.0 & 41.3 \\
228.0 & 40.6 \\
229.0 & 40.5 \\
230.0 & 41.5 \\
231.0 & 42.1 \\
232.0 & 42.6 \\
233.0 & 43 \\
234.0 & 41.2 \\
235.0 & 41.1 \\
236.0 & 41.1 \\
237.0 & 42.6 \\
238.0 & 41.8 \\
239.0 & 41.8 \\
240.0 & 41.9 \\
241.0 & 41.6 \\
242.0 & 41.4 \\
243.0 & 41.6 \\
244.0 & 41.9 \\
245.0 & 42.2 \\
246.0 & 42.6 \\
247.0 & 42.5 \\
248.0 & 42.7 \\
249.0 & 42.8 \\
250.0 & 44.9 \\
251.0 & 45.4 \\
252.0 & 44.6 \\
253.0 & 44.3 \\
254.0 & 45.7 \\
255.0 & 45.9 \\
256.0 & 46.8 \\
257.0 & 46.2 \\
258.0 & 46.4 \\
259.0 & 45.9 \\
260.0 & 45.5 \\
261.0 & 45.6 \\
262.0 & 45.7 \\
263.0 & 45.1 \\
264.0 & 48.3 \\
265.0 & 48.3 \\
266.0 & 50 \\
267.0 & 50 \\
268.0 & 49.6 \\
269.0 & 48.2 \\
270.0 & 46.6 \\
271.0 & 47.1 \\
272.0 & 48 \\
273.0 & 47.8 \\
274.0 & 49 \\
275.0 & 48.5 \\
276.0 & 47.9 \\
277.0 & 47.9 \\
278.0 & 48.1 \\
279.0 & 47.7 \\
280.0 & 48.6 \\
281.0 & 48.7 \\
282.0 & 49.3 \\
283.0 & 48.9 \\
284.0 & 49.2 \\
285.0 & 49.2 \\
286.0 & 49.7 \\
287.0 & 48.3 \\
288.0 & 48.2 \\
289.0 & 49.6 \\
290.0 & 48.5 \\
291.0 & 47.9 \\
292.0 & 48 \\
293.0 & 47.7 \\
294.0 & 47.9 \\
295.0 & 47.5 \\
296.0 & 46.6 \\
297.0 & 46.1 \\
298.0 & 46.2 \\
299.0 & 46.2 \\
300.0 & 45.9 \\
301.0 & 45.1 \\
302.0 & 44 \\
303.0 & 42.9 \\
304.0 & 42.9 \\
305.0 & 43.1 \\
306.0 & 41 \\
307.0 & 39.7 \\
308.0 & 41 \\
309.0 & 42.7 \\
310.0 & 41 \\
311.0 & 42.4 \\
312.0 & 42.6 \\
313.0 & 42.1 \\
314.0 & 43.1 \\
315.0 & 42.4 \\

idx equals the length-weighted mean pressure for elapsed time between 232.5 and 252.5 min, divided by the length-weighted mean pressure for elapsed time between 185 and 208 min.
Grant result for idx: 1.22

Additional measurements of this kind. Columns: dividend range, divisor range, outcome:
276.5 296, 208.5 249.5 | 1.24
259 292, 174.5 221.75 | 1.40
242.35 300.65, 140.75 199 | 1.38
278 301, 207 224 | 1.37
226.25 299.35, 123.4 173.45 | 1.35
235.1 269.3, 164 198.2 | 1.33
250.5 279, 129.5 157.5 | 1.37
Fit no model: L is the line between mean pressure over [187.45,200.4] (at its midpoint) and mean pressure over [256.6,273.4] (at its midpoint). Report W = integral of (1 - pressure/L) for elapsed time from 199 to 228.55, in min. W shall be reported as 1.8 min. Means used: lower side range 34.5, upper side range 47.3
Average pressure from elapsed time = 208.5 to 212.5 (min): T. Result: 33.5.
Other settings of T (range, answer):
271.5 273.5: 47.9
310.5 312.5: 42.5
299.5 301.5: 45.5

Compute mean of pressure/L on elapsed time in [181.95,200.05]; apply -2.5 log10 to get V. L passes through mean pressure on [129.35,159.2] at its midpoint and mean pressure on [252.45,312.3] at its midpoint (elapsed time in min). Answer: 0.124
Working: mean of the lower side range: 34.4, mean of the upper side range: 46.6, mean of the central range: 34.4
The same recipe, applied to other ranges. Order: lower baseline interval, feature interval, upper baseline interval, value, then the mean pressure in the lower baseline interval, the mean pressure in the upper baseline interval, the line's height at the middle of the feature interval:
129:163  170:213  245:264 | 0.14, 34.2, 44.9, 38.7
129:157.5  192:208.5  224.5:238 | 0.12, 34.5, 41.3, 38.9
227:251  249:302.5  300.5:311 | -0.12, 42.1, 42.3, 42.2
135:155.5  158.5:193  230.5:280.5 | 0.14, 34.8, 45.2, 37.7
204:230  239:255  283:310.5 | -0.09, 36.2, 45.8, 39.9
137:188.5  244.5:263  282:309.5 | -0.06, 33.8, 46.1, 42.2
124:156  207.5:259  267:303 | 0.07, 34.3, 47.8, 43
